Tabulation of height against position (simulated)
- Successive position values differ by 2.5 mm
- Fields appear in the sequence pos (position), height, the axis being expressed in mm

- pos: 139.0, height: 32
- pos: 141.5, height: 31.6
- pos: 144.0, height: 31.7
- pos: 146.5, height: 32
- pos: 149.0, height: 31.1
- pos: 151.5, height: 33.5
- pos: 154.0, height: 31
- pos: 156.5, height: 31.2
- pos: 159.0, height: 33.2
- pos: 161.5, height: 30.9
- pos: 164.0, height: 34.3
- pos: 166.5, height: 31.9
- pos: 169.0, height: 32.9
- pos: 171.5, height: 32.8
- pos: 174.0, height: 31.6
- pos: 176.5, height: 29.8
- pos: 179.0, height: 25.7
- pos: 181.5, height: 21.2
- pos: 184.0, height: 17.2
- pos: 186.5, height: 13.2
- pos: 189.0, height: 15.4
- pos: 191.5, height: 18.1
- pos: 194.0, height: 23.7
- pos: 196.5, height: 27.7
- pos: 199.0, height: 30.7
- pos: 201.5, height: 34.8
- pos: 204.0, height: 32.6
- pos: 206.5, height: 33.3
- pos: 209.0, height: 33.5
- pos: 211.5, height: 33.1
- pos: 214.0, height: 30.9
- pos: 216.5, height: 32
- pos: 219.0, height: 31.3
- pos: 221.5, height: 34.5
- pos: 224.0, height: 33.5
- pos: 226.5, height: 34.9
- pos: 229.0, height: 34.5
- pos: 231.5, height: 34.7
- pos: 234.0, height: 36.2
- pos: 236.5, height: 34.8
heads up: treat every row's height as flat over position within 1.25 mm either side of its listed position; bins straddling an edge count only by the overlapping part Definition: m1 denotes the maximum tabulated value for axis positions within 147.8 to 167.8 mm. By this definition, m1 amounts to 34.3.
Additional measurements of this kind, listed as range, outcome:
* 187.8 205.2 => 34.8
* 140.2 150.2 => 32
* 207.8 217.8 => 33.5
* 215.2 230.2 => 34.9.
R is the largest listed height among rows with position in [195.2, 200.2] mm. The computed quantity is 30.7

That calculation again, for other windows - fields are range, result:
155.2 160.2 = 33.2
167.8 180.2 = 32.9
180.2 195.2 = 23.7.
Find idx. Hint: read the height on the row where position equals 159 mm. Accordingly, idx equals 33.2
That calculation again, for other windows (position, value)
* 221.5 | 34.5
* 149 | 31.1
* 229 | 34.5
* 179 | 25.7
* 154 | 31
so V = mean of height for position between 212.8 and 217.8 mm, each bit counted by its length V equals 31.5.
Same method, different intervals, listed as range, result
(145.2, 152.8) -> 32.2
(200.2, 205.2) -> 33.7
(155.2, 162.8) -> 31.8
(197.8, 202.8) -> 32.8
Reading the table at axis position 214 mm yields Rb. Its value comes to 30.9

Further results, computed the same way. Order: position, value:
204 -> 32.6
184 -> 17.2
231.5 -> 34.7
